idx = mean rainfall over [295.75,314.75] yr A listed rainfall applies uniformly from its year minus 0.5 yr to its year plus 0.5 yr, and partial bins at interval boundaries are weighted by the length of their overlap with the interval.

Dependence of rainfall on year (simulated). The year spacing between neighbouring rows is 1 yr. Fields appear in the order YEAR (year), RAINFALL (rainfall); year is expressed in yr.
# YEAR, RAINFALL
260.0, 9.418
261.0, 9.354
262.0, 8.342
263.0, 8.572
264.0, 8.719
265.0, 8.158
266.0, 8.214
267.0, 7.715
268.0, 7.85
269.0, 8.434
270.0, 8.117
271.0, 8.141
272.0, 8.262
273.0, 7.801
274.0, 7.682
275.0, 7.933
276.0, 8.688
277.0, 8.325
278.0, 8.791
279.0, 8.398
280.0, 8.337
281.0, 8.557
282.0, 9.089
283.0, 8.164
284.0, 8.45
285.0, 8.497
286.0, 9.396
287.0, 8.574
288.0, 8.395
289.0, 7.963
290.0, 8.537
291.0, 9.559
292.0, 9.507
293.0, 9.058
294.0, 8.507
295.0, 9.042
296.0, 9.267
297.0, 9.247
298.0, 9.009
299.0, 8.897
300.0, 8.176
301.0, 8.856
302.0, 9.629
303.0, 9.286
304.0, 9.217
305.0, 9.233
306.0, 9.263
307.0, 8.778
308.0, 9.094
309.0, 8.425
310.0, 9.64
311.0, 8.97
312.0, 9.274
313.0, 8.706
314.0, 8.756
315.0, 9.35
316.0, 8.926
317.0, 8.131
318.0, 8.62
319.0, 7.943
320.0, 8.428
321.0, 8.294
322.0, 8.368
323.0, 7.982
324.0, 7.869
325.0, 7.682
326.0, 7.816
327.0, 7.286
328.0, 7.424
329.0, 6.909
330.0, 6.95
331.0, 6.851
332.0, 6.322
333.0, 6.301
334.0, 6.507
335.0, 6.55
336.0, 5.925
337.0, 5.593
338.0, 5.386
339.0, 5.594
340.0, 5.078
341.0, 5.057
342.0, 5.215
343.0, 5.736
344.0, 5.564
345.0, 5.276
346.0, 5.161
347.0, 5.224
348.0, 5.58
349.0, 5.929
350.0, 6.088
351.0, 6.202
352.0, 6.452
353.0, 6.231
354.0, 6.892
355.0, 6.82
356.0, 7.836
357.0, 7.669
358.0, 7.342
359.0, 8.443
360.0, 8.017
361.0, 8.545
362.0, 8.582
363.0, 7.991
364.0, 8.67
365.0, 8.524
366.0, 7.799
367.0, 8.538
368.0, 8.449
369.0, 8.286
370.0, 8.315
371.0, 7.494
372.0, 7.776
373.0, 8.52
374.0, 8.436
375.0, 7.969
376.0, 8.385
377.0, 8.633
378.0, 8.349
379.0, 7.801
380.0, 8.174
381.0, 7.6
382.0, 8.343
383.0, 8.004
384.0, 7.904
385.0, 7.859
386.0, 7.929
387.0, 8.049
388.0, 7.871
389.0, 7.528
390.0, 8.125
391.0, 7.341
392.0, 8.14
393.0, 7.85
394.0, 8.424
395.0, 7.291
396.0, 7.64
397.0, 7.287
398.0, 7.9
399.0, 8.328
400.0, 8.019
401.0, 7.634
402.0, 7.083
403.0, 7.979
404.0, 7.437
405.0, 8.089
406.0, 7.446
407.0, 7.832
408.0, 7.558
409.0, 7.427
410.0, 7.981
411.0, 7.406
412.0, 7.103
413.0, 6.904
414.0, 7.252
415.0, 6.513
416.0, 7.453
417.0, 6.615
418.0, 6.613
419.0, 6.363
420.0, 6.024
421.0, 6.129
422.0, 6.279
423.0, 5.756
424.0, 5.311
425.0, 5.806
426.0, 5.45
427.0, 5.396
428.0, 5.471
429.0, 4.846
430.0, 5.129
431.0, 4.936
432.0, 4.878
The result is 9.04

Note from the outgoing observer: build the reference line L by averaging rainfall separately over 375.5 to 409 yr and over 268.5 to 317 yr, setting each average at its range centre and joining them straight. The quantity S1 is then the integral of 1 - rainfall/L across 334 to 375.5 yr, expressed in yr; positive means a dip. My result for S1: 6.3 yr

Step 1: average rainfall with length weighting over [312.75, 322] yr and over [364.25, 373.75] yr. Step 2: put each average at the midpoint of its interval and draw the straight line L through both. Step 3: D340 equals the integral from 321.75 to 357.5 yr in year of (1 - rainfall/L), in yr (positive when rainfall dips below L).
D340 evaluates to 8.5 yr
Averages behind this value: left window 8.56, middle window 6.41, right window 8.21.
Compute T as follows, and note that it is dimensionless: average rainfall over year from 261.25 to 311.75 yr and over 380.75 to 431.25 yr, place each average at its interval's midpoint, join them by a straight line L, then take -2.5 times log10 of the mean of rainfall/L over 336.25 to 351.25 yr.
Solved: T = 0.39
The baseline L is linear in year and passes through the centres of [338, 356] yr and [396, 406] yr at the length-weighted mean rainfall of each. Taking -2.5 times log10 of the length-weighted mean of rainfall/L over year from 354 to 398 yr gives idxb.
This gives -0.17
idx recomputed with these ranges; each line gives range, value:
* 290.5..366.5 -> 7.66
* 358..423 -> 7.74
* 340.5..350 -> 5.45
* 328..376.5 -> 6.94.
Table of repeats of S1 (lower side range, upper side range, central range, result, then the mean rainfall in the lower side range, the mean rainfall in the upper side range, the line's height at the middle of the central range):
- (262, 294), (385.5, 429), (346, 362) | 1.6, 8.45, 7.14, 7.68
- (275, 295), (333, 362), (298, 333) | -3.9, 8.66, 6.32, 7.52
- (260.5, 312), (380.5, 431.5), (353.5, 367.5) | -0.5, 8.67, 7.11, 7.71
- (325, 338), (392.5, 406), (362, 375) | -1.7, 6.69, 7.75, 7.27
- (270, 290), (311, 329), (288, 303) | -1.1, 8.39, 8.27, 8.34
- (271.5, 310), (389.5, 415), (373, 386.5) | -0.4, 8.75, 7.64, 7.86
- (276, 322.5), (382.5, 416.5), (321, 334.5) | 1.9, 8.8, 7.66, 8.48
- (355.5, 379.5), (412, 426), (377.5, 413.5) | -2.9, 8.18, 6.38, 7.2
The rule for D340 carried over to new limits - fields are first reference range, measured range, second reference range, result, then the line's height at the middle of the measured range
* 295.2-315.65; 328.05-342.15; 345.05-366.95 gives 3.3 yr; 7.93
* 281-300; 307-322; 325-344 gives -2.7 yr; 7.43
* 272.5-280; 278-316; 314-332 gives -3.8 yr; 8.09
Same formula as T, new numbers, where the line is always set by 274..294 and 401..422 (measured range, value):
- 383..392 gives -0.06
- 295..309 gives -0.08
